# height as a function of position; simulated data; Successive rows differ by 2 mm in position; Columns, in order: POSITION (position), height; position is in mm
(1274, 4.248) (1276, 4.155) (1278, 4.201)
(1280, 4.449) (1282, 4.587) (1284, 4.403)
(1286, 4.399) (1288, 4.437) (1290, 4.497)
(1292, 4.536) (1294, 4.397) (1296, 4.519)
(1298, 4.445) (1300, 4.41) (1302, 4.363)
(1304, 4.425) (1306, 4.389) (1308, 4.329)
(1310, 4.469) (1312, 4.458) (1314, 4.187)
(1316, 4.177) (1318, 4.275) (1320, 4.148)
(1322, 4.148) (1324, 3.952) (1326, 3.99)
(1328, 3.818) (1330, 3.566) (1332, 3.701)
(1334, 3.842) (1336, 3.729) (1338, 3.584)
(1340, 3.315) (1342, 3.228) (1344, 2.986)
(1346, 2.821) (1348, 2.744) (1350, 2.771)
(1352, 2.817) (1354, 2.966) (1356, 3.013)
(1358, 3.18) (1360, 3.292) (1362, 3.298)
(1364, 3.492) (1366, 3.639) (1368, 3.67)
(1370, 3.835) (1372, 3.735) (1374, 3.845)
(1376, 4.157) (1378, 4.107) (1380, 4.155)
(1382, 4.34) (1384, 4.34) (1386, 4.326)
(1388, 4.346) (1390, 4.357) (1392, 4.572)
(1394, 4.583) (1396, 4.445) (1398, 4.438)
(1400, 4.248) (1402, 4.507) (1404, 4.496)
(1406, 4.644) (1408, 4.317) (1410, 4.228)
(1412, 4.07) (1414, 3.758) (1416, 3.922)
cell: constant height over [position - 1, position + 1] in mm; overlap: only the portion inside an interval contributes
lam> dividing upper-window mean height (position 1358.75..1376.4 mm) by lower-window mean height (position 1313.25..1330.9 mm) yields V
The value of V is 0.90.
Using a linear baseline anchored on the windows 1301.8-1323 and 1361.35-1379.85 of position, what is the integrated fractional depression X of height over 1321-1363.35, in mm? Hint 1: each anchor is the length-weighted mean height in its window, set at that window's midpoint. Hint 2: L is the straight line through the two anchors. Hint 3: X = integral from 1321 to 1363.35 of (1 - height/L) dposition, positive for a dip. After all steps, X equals 7.05 mm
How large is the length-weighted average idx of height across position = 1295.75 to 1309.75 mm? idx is 4.41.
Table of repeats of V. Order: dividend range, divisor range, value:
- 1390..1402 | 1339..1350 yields 1.49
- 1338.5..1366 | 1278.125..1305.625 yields 0.70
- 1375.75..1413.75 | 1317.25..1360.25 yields 1.26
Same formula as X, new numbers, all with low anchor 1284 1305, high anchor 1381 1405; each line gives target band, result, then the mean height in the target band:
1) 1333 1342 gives 1.74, 3.57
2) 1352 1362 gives 2.99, 3.1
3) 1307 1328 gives 1.14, 4.19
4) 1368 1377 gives 1.13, 3.87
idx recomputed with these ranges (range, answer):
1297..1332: 4.19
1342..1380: 3.37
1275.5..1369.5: 3.88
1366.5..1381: 3.92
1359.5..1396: 4.03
